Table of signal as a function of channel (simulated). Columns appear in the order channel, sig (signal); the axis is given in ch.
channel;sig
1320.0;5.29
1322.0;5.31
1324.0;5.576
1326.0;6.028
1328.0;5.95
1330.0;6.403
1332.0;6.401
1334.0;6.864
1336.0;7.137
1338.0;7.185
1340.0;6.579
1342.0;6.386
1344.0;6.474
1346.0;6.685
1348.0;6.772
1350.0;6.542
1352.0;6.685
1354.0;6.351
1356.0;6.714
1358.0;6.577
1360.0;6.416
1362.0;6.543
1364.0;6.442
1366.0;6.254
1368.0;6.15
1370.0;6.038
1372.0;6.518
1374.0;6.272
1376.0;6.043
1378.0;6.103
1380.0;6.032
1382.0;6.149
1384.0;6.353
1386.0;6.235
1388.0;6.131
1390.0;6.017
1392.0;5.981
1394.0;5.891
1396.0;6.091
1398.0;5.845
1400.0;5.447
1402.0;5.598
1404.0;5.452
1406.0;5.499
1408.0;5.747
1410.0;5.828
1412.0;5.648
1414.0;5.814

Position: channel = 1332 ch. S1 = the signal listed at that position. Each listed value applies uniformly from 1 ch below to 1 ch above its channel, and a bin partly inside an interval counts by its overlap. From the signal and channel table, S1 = 6.401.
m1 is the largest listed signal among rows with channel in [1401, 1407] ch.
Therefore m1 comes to 5.598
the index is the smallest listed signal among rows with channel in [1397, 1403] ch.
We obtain 5.447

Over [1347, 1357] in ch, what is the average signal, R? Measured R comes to 6.61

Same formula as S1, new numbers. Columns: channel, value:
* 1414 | 5.814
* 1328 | 5.95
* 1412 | 5.648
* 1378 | 6.103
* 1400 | 5.447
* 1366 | 6.254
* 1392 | 5.981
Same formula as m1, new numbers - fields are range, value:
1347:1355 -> 6.772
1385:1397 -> 6.235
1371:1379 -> 6.518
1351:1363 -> 6.714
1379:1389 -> 6.353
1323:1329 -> 6.028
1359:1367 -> 6.543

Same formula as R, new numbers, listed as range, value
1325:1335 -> 6.33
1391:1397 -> 5.99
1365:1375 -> 6.25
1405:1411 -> 5.69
